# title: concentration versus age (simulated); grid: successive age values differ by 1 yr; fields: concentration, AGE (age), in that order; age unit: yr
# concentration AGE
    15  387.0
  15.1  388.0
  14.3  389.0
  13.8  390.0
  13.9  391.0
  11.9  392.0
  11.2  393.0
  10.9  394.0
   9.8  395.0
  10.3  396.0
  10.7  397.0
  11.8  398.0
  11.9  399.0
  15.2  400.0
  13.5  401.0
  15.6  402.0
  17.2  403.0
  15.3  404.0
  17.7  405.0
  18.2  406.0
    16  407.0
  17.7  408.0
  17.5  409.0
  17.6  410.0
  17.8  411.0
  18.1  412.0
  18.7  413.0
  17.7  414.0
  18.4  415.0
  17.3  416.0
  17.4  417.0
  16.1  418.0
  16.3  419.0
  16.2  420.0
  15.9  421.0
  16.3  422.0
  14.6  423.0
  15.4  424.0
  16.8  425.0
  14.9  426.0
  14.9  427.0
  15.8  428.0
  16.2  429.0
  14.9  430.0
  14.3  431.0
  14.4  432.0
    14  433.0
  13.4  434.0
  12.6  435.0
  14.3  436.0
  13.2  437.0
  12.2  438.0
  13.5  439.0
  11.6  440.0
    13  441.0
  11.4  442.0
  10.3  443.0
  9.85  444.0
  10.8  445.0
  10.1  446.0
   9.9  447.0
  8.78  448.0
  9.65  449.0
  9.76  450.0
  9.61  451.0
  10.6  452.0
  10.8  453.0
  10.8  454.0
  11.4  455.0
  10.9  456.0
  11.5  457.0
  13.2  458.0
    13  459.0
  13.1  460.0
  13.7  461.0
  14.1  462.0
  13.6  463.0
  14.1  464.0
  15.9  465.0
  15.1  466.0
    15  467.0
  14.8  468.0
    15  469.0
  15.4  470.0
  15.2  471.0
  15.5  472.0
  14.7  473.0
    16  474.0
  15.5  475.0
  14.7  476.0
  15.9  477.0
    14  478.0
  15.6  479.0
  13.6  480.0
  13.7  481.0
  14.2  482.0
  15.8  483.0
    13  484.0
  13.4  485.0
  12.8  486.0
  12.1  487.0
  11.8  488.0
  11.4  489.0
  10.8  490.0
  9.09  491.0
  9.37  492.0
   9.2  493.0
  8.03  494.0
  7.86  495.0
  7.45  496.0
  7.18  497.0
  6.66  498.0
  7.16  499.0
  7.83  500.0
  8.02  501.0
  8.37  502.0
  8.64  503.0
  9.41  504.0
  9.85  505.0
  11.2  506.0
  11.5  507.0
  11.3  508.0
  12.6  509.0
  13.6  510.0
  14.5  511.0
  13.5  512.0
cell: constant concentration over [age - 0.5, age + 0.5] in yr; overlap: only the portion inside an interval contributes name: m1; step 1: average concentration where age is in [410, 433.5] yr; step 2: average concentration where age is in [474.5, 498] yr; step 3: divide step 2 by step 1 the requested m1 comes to 0.73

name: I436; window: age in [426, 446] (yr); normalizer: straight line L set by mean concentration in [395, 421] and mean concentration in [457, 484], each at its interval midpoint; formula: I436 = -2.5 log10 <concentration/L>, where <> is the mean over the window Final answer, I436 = 0.16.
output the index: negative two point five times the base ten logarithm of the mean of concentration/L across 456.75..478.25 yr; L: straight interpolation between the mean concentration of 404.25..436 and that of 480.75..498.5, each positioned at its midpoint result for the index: -0.17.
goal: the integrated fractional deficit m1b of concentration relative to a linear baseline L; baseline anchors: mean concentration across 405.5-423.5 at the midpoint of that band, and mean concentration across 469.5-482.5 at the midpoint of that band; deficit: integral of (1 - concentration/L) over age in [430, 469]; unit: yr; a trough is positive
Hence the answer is 8.5 yr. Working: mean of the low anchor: 17.1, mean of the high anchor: 14.9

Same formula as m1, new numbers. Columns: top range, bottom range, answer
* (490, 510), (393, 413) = 0.61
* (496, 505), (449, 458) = 0.74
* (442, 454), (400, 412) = 0.60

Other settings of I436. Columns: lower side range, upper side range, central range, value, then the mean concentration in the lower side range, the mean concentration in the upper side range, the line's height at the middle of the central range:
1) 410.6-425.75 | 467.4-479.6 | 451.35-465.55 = 0.23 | 16.8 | 15.2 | 15.6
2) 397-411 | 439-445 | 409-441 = -0.16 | 15.7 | 11.4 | 13.3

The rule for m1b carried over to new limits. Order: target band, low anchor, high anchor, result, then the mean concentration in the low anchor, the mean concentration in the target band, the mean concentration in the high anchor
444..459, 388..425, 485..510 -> 2.3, 15.2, 10.6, 9.72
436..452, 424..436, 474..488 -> 3.9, 14.8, 11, 14.2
